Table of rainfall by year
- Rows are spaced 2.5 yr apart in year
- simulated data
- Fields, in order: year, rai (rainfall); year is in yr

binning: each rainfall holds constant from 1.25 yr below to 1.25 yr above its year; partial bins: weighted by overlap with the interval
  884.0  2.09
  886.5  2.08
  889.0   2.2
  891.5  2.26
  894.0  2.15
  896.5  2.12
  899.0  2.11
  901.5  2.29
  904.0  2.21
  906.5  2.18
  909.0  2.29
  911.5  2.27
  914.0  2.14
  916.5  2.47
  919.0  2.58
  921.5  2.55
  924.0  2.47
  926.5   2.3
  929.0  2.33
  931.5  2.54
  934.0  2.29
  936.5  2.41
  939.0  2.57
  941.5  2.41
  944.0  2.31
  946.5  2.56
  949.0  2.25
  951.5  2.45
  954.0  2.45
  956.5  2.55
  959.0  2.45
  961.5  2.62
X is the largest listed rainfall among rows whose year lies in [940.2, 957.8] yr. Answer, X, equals 2.56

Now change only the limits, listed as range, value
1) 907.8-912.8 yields 2.29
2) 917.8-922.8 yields 2.58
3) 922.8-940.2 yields 2.57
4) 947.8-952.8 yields 2.45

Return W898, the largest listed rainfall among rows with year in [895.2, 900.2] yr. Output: 2.12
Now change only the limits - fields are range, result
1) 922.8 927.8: 2.47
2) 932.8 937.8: 2.41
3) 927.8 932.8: 2.54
